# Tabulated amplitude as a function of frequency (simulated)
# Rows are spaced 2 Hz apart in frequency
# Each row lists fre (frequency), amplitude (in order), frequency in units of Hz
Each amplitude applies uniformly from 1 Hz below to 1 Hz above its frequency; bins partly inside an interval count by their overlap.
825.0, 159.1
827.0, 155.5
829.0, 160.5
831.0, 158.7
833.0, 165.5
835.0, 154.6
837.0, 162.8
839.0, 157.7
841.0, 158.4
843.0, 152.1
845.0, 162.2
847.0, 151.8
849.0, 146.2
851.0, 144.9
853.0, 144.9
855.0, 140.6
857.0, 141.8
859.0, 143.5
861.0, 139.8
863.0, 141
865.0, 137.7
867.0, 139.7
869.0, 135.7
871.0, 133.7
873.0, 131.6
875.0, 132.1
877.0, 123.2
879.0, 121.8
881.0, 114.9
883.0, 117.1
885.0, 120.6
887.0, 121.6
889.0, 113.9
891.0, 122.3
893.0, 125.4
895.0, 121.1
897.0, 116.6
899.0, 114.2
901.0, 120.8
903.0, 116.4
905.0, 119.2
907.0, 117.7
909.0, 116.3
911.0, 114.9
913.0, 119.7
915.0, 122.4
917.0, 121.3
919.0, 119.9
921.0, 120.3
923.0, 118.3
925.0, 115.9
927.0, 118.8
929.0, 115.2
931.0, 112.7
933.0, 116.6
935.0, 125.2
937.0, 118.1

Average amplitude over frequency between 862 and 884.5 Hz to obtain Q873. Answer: 130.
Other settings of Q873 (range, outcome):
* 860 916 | 124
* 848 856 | 144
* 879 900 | 119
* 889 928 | 119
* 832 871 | 148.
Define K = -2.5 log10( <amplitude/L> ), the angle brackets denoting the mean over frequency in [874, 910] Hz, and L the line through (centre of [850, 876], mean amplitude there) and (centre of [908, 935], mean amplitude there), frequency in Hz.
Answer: 0.08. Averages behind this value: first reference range 139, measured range 120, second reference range 118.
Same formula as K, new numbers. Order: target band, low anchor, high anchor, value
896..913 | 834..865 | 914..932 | 0.08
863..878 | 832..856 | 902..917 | 0.04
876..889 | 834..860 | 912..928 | 0.14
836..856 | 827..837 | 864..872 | -0.01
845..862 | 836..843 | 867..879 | 0.01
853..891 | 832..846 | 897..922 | 0.08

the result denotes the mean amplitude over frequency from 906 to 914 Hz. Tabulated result 117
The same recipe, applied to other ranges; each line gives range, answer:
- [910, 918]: 120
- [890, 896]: 123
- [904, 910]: 118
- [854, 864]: 141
